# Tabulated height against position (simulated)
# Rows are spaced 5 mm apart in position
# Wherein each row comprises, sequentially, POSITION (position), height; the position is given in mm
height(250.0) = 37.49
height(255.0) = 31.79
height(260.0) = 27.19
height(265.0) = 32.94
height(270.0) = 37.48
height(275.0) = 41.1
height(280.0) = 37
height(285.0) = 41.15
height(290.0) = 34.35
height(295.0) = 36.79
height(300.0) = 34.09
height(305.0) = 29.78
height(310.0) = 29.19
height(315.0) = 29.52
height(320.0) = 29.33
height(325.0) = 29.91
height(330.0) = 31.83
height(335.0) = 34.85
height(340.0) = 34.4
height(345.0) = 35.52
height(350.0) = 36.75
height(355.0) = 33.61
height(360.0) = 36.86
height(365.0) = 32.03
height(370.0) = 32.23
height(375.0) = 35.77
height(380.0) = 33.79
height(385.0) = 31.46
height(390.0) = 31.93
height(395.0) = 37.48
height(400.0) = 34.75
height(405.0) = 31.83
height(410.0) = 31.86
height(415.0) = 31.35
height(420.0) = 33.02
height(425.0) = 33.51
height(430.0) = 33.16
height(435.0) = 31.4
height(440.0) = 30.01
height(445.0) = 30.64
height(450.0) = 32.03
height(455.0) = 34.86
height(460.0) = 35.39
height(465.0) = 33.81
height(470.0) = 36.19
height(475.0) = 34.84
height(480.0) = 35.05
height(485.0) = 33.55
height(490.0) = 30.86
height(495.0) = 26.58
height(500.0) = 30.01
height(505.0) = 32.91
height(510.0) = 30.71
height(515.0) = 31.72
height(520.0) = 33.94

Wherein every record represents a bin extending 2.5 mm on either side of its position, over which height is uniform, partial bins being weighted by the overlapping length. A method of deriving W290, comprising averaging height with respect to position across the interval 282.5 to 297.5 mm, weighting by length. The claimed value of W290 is 37.4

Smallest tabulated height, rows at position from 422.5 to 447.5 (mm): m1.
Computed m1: 30.01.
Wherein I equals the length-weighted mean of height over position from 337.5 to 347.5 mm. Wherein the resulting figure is 35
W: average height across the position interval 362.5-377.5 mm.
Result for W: 33.3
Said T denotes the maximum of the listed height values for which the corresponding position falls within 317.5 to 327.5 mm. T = 29.91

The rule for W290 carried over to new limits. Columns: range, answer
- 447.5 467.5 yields 34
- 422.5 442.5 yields 32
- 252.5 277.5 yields 34.1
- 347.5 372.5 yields 34.3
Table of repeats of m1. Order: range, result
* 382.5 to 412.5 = 31.46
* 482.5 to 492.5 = 30.86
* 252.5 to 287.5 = 27.19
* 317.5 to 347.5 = 29.33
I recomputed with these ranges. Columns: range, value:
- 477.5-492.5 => 33.2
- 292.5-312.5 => 32.5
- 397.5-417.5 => 32.4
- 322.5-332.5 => 30.9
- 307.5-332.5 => 30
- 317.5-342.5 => 32.1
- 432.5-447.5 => 30.7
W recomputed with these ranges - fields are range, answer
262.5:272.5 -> 35.2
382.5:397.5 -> 33.6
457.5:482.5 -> 35.1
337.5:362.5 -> 35.4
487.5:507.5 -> 30.1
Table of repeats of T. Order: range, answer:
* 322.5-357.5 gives 36.75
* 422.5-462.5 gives 35.39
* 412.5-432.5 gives 33.51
